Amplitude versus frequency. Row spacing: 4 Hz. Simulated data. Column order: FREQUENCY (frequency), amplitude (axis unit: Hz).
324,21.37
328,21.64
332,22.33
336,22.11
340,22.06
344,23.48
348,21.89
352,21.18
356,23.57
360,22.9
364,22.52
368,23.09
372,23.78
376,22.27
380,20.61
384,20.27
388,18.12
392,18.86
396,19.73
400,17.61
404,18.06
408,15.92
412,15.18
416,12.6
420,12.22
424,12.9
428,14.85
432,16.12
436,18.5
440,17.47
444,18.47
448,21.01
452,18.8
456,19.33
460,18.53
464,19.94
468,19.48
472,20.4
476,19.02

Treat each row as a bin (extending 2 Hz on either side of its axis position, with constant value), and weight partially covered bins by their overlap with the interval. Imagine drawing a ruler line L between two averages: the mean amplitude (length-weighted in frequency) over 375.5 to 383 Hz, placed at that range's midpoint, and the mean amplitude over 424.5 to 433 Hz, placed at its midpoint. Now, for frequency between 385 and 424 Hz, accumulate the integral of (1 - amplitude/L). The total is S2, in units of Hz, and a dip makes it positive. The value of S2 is 3.6 Hz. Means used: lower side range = 21.1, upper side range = 15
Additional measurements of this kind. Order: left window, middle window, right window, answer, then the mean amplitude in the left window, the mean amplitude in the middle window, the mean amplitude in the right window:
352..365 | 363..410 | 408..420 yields -4.4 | 22.8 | 20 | 14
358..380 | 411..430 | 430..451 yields 5.9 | 22.7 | 13.5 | 18.3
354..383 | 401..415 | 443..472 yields 3.3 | 22.6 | 16.2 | 19.5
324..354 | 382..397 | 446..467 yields 1.3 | 22.1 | 19.2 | 19.5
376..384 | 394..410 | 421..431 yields -0.2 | 20.9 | 17.8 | 13.9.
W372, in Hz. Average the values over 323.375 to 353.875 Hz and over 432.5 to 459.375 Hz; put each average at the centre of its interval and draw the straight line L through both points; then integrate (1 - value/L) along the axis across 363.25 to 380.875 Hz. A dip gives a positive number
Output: -1.3 Hz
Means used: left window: 22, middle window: 22.6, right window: 18.8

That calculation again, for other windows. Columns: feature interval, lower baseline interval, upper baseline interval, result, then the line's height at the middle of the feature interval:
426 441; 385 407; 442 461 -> 1.83 Hz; 19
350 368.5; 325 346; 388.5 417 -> -2.00 Hz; 20.4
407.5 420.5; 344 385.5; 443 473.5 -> 4.29 Hz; 20.8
